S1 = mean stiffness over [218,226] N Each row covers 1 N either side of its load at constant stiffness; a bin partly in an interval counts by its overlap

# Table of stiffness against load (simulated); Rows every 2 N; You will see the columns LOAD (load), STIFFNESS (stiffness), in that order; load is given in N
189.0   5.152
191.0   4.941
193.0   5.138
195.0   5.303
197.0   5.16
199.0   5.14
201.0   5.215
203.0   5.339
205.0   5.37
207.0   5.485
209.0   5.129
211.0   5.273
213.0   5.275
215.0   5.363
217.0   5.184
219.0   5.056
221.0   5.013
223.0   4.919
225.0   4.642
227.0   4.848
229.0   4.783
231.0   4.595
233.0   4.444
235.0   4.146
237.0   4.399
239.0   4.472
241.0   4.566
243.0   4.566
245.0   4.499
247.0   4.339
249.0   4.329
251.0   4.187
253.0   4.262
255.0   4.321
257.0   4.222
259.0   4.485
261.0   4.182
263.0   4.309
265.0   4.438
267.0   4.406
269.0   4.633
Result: 4.91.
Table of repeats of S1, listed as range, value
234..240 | 4.34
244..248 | 4.42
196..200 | 5.15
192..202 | 5.19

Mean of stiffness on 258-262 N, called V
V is 4.33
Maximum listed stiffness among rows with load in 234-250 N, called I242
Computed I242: 4.566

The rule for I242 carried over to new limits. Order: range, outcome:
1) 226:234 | 4.848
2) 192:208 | 5.485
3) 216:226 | 5.184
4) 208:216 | 5.363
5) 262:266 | 4.438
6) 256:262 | 4.485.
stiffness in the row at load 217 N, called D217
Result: 5.184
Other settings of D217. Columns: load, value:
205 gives 5.37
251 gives 4.187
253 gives 4.262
